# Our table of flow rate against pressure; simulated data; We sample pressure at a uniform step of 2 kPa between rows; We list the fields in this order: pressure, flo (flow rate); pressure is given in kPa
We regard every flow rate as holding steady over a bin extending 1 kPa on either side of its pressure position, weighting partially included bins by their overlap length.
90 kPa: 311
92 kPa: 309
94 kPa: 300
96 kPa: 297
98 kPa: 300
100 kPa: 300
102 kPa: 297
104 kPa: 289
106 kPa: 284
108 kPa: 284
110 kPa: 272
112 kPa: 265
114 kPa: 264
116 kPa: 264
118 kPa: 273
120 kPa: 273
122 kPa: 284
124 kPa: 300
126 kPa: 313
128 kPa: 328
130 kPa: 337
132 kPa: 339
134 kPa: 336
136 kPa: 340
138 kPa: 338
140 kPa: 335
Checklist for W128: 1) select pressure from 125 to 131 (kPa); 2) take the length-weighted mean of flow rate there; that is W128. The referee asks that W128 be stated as 326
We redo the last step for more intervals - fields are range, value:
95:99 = 298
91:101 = 301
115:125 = 279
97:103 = 299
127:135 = 335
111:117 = 264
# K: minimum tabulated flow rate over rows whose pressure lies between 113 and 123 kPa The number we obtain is 264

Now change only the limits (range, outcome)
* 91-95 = 300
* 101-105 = 289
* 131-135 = 336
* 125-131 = 313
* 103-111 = 272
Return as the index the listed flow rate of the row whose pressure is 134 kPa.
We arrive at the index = 336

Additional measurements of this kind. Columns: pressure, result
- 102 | 297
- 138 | 338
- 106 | 284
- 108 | 284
